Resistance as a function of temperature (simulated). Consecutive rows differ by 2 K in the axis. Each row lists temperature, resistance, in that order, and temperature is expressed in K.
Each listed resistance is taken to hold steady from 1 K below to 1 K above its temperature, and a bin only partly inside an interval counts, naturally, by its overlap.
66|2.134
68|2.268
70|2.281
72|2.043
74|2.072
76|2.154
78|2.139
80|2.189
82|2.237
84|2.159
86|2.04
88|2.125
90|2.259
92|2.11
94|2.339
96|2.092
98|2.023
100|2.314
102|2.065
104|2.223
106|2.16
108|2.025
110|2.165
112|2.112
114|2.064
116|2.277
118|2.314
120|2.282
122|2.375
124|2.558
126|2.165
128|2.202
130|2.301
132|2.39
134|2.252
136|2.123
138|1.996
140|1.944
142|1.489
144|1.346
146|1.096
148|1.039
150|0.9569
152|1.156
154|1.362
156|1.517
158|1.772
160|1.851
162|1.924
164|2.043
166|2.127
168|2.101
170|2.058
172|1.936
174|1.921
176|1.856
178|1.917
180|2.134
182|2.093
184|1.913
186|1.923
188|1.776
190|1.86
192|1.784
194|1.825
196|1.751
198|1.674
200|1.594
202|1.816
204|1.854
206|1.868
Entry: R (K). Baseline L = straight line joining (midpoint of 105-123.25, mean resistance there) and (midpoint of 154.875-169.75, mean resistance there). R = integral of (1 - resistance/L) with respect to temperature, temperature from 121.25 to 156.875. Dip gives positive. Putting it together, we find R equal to 4.7 K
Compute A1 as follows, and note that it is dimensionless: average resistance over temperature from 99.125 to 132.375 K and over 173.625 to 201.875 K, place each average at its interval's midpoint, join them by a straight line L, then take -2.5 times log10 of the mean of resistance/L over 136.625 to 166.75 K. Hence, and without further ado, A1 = 0.279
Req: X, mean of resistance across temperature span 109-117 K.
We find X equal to 2.15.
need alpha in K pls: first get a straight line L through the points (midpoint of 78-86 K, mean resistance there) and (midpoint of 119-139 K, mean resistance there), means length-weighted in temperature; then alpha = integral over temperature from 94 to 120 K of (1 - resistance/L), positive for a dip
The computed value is 0.6 K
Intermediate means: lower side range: 2.17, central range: 2.16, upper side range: 2.26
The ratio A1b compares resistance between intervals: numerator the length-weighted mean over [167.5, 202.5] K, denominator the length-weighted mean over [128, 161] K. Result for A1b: 1.12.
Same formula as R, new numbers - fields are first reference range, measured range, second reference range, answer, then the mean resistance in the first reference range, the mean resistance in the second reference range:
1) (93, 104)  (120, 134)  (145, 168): -3.4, 2.17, 1.56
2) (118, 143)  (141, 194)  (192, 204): 5.3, 2.18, 1.75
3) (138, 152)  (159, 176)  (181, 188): -3.0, 1.35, 1.95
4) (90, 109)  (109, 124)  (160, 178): -1.0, 2.16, 1.98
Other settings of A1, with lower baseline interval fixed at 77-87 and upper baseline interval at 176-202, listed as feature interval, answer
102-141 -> -0.08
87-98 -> -0.02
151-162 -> 0.23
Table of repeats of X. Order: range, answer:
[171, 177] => 1.9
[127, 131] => 2.25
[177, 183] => 2.05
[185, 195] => 1.83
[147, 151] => 0.998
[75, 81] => 2.16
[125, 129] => 2.18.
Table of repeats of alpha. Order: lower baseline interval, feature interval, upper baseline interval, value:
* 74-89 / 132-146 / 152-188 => 1.0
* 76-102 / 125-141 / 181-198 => -1.1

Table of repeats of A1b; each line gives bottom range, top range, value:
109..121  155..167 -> 0.85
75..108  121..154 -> 0.84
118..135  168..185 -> 0.86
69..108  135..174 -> 0.78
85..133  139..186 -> 0.78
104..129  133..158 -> 0.69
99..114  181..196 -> 0.87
